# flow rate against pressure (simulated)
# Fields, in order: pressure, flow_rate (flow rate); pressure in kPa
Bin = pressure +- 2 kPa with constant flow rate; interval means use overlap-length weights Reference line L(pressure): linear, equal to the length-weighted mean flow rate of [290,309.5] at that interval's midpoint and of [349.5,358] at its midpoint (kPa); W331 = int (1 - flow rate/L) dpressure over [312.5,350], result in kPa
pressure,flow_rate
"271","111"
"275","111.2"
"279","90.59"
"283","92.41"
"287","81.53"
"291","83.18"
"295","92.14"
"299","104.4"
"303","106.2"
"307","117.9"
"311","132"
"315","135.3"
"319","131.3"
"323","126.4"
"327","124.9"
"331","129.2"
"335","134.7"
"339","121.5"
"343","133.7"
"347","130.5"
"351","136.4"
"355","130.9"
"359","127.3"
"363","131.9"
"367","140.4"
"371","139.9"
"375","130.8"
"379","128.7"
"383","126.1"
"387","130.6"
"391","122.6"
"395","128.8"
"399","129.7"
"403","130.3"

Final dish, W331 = -3.2 kPa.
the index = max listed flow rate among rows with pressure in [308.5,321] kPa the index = 135.3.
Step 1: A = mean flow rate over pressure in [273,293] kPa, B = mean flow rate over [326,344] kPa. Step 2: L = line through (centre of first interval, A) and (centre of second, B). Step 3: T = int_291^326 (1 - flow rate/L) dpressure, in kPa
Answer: -1.9 kPa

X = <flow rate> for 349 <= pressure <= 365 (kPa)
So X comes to 132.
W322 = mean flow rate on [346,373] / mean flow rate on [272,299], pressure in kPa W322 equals 1.43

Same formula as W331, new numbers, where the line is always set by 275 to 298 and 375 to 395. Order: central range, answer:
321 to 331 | -1.97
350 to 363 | -1.60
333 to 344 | -1.94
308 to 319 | -3.38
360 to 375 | -1.84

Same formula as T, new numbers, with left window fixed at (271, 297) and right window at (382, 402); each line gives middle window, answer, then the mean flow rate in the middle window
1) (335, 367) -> -4.6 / 131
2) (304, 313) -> -1.9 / 123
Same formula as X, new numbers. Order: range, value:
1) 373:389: 129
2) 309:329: 130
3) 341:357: 133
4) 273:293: 91.8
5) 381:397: 127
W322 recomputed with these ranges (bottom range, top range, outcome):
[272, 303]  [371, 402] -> 1.36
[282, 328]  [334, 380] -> 1.19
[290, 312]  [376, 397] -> 1.21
